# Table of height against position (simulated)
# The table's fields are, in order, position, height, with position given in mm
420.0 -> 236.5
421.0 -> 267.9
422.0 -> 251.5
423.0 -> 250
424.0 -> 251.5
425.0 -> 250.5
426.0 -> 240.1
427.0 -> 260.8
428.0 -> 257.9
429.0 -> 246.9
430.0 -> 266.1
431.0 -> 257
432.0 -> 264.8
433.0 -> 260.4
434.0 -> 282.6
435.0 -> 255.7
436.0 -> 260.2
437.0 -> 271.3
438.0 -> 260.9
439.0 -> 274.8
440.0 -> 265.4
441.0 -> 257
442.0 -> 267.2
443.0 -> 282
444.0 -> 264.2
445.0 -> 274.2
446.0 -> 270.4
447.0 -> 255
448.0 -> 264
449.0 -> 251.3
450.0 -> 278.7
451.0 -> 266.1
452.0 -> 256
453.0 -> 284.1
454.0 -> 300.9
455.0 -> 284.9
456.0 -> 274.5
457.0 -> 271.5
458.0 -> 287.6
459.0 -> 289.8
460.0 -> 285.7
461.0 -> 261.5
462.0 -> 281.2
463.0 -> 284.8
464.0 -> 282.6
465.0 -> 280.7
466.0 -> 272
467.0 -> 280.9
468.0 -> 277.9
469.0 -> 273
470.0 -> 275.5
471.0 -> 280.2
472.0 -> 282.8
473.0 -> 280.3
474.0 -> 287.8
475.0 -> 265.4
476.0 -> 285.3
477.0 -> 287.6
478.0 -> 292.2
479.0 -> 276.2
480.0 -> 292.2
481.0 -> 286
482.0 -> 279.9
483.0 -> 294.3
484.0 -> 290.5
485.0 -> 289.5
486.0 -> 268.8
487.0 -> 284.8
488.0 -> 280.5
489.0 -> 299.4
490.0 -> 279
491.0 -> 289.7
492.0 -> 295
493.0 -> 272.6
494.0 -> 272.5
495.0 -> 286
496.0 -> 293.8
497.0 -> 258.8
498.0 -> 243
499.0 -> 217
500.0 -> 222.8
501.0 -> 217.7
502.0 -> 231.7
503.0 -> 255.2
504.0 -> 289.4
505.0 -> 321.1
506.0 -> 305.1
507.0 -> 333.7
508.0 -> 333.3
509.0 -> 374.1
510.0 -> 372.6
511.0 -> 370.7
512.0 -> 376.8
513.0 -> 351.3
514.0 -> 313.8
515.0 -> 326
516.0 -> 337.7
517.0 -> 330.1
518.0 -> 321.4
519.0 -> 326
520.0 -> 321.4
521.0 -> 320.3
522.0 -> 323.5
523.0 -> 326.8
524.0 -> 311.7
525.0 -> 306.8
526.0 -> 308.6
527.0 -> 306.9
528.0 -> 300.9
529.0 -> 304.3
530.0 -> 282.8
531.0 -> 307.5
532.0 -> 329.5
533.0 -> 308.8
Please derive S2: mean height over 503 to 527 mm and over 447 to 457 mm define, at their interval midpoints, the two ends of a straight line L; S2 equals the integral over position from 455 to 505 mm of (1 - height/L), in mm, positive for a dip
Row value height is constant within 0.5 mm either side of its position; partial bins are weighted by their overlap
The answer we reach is 3.4 mm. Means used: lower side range 272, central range 276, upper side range 328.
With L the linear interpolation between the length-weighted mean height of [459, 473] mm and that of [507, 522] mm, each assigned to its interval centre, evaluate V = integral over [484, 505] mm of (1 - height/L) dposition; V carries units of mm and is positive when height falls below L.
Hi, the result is 3.0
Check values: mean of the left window 279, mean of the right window 340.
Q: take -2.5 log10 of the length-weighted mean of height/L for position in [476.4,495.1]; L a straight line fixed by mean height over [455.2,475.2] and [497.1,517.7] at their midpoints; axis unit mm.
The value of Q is 0.03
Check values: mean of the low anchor 279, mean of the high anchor 305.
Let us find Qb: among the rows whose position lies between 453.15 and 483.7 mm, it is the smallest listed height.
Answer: 261.5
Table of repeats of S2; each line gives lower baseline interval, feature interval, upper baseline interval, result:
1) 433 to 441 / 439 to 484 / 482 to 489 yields -0.20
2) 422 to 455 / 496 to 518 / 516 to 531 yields 0.07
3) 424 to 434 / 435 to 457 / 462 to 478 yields -0.22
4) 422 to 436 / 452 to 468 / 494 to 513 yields -0.44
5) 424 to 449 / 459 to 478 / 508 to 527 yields 0.70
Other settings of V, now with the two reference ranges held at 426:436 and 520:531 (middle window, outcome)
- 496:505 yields 1.44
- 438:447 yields -0.06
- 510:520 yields -1.18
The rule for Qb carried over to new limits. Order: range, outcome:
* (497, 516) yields 217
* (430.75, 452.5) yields 251.3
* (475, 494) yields 265.4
